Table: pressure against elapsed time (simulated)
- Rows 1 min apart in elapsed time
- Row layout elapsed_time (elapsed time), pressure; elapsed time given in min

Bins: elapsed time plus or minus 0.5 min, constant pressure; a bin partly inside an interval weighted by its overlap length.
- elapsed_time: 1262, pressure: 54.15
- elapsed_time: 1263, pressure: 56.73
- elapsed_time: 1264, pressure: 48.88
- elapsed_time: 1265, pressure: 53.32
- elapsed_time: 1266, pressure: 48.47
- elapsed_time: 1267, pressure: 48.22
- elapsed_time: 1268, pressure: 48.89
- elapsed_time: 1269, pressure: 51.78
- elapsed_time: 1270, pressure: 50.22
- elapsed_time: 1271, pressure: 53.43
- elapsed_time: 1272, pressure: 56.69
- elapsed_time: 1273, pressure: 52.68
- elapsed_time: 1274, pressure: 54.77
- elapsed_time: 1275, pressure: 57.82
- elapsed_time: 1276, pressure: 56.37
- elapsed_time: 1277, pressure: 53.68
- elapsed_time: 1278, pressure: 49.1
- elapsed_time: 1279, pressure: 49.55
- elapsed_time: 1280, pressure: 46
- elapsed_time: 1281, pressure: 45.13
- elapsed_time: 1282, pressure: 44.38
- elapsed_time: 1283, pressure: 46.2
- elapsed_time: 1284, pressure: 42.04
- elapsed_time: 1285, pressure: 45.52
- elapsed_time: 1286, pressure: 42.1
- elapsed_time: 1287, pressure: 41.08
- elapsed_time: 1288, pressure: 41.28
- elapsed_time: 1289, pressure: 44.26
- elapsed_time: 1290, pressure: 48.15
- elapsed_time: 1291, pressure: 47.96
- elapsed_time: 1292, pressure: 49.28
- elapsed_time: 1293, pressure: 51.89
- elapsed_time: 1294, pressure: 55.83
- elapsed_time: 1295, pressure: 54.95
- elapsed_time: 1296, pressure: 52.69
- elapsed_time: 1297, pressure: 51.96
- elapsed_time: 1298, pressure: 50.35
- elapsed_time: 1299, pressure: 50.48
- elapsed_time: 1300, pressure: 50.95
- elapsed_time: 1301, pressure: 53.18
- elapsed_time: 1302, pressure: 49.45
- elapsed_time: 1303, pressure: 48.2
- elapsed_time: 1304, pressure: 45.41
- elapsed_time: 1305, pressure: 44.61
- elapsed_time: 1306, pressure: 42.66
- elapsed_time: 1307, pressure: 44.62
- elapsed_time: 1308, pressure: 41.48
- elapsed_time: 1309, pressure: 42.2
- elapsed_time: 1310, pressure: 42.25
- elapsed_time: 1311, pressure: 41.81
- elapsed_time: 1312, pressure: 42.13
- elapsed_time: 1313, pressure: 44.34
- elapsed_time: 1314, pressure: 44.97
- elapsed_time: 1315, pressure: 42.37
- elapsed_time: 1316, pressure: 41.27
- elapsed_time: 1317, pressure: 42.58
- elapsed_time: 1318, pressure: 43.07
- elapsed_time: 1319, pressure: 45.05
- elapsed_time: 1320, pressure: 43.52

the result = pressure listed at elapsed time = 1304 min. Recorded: 45.41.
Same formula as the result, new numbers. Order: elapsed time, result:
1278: 49.1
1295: 54.95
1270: 50.22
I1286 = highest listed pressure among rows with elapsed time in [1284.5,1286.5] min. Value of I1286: 45.52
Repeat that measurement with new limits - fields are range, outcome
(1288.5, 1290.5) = 48.15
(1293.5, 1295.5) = 55.83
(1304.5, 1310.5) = 44.62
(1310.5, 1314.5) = 44.97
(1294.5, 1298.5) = 54.95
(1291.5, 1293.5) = 51.89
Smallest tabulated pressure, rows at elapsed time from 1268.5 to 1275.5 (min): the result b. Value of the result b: 50.22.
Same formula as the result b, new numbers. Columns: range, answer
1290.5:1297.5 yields 47.96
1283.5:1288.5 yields 41.08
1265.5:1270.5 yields 48.22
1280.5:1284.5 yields 42.04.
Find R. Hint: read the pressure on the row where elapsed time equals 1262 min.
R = 54.15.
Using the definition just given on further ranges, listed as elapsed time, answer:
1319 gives 45.05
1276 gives 56.37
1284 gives 42.04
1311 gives 41.81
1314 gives 44.97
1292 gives 49.28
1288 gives 41.28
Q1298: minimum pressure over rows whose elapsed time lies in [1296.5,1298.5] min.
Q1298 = 50.35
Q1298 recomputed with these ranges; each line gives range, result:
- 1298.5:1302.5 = 49.45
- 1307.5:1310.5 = 41.48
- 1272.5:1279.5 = 49.1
